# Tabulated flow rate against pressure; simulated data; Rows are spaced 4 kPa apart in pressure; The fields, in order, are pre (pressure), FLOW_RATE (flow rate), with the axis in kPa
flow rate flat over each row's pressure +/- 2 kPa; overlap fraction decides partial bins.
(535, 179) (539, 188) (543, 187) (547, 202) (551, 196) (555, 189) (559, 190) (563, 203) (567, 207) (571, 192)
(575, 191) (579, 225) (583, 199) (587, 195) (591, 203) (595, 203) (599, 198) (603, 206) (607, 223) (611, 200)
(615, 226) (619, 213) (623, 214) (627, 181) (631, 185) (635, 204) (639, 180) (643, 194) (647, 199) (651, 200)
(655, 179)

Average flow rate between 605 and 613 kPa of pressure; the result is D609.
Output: 212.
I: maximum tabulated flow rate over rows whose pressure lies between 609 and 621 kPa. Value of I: 226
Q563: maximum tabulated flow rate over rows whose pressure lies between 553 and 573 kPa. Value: 207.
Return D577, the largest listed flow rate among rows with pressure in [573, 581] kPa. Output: 225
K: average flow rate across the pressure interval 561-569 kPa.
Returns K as 205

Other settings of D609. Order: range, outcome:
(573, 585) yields 205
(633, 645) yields 193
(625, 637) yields 190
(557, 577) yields 197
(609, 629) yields 207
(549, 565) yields 194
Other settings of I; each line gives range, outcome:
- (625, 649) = 204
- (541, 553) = 202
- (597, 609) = 223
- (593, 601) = 203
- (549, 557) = 196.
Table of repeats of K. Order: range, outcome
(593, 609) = 208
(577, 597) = 205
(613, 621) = 220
